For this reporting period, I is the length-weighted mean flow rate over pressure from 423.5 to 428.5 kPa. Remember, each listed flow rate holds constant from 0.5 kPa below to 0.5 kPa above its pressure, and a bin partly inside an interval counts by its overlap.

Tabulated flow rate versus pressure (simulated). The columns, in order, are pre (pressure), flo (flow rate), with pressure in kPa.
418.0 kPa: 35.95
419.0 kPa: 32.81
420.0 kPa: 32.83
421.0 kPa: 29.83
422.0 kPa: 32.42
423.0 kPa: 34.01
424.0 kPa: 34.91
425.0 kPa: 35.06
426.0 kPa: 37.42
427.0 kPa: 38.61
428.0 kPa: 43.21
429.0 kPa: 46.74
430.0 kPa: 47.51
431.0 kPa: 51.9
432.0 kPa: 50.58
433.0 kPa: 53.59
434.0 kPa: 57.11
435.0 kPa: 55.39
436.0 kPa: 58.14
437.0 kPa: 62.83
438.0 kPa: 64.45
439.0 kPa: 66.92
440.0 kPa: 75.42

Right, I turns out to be 37.8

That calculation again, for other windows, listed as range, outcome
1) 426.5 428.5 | 40.9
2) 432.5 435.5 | 55.4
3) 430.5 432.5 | 51.2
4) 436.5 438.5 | 63.6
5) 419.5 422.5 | 31.7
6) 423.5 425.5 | 35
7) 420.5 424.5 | 32.8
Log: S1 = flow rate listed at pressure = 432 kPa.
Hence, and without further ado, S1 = 50.58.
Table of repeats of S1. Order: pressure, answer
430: 47.51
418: 35.95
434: 57.11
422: 32.42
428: 43.21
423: 34.01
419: 32.81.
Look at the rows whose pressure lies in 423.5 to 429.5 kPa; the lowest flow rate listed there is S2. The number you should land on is 34.91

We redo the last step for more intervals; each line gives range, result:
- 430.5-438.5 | 50.58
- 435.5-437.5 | 58.14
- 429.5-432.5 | 47.51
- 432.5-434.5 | 53.59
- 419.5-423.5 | 29.83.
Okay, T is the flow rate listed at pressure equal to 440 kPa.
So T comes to 75.42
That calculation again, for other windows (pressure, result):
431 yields 51.9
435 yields 55.39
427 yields 38.61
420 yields 32.83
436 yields 58.14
